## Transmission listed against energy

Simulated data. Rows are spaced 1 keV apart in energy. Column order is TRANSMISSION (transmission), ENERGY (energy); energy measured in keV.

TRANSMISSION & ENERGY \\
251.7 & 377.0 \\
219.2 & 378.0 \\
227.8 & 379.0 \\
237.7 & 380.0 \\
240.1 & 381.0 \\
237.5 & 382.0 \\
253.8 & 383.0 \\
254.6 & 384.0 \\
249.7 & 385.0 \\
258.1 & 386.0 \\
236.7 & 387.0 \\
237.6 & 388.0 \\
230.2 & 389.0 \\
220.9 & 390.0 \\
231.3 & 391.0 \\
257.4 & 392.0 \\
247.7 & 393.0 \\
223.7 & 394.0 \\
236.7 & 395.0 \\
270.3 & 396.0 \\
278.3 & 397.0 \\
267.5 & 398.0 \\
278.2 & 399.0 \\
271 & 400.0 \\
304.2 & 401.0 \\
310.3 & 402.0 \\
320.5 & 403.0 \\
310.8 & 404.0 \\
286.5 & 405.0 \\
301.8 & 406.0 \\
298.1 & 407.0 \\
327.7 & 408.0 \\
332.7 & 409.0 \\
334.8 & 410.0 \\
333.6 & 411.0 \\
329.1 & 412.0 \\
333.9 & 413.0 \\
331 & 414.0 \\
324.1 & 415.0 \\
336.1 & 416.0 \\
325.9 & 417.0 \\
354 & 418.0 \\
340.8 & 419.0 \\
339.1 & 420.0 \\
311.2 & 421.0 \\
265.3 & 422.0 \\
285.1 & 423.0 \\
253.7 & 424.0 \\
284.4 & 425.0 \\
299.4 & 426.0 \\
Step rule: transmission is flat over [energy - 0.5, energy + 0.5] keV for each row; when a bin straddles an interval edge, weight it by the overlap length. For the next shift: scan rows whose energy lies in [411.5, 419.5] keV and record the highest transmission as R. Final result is 354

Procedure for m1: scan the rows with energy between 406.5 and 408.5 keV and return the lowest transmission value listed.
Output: 298.1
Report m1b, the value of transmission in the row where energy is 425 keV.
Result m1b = 284.4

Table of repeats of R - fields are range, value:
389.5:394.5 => 257.4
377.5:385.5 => 254.6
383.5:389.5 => 258.1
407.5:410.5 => 334.8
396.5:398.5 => 278.3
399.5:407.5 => 320.5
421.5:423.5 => 285.1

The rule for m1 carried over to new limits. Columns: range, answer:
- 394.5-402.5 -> 236.7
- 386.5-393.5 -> 220.9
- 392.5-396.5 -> 223.7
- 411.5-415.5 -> 324.1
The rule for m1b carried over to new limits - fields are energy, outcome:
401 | 304.2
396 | 270.3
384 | 254.6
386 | 258.1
